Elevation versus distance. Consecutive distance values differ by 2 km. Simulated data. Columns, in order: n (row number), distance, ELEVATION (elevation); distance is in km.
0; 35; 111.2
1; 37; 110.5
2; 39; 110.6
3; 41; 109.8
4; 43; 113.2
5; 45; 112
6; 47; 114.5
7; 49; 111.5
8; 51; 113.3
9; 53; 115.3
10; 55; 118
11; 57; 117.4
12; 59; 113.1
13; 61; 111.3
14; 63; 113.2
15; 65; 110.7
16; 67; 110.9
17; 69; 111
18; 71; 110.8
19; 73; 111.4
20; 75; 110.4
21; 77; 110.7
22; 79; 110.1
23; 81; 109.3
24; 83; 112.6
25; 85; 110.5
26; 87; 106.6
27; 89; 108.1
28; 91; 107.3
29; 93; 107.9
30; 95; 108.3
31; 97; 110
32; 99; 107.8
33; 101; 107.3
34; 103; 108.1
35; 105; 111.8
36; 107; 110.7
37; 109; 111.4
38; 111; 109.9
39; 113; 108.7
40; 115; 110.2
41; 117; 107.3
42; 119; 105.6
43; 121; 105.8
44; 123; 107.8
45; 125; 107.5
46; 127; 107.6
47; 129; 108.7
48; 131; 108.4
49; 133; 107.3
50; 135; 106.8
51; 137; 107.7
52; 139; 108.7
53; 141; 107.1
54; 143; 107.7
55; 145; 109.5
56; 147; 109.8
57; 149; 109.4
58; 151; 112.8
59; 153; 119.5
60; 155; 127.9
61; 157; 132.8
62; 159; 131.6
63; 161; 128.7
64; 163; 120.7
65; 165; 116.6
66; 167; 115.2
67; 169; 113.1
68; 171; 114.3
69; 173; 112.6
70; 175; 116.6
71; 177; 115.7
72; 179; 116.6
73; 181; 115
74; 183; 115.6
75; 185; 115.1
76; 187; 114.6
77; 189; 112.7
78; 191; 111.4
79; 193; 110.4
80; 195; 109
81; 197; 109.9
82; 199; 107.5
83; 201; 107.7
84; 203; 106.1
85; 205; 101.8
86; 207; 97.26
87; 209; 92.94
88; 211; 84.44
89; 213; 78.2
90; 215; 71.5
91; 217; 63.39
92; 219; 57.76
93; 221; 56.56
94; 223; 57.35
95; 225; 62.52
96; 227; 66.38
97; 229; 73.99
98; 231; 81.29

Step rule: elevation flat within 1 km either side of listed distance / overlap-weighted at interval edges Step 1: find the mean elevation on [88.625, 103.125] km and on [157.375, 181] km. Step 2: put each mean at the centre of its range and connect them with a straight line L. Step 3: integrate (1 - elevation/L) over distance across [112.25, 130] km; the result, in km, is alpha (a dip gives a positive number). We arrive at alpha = 0.6 km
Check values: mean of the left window 108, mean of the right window 119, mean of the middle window 108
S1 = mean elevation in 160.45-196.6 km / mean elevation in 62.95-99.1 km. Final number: 1.05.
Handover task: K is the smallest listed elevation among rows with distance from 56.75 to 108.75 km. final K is 106.6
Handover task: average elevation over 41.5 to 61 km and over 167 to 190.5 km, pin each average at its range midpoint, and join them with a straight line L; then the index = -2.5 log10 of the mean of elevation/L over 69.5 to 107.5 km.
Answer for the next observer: 0.05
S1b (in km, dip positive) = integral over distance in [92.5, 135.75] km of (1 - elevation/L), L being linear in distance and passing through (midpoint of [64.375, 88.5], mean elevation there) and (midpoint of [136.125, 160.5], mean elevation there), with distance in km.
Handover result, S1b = 1.8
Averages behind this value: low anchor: 110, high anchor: 116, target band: 108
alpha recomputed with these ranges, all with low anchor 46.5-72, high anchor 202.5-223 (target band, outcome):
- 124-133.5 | -0.99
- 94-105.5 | -0.51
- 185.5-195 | -3.15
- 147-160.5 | -4.31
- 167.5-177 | -2.82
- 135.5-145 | -1.27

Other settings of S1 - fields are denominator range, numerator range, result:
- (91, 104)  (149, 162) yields 1.15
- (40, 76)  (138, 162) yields 1.04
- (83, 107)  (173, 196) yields 1.05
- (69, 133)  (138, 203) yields 1.05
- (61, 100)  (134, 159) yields 1.04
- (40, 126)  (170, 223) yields 0.90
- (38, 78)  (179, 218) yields 0.90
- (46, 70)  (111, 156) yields 0.97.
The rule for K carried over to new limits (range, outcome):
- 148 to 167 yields 109.4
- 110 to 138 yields 105.6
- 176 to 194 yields 110.4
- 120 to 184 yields 105.8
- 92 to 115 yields 107.3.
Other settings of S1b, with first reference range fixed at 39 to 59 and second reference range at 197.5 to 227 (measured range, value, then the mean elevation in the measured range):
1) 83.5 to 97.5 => -0.39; 108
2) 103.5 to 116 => -1.05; 110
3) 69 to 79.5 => -0.19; 111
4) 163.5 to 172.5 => -2.45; 115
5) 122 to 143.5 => -2.32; 108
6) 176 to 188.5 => -3.96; 115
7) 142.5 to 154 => -2.12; 112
